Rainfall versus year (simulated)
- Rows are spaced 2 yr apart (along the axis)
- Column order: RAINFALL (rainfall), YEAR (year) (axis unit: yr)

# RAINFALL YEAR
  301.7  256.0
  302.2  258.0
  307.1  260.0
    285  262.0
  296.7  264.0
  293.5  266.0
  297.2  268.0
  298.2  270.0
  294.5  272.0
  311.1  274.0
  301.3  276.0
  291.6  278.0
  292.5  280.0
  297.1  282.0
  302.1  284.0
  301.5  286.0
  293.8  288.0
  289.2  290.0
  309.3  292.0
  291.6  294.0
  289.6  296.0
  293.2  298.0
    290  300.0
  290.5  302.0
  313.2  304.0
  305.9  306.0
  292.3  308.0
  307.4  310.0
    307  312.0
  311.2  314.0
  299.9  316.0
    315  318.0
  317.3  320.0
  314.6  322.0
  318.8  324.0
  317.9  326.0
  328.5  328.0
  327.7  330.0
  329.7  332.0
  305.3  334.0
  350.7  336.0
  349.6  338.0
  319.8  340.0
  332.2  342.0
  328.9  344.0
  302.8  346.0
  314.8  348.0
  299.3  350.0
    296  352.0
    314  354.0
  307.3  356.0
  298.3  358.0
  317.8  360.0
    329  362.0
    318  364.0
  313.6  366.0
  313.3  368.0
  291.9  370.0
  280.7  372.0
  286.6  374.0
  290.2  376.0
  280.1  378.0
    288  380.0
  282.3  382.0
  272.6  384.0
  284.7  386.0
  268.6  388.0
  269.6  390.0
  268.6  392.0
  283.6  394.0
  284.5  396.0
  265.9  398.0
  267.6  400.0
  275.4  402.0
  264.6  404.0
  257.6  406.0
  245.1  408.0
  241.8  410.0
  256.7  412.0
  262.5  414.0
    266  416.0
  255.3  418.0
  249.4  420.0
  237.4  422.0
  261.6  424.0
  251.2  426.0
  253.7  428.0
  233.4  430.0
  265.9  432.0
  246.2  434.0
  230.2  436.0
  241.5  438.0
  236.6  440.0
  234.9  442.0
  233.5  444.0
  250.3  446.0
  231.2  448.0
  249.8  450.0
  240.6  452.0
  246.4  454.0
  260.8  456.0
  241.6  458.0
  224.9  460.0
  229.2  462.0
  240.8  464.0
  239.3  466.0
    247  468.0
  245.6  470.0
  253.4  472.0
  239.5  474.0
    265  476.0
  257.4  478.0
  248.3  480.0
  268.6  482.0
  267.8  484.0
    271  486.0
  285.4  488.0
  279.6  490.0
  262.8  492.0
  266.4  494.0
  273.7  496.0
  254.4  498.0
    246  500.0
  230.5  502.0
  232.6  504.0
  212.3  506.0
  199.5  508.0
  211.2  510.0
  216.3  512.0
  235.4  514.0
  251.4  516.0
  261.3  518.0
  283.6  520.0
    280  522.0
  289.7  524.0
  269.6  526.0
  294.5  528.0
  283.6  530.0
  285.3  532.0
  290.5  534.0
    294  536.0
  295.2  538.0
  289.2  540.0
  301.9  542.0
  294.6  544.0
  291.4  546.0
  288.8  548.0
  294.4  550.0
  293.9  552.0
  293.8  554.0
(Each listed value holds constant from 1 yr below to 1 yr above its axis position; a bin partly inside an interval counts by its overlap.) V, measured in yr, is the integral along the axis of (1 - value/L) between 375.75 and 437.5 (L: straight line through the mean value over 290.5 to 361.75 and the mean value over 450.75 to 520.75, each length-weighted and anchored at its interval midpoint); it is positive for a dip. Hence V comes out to 3.8 yr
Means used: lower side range 312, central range 263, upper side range 248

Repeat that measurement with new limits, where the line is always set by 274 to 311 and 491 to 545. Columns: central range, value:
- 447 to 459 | 1.23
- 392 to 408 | 0.67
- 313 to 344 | -3.25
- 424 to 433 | 0.80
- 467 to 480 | 0.91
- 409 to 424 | 1.37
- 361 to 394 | -0.57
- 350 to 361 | -0.69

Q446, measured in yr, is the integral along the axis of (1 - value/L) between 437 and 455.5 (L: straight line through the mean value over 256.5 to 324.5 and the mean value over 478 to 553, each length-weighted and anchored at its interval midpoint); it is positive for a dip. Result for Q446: 2.4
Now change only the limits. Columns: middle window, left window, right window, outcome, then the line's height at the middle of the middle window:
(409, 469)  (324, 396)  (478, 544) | 8.0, 283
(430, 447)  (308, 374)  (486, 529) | 2.3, 279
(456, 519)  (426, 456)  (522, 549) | 4.4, 266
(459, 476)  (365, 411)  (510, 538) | 2.0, 273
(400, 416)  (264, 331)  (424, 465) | -0.1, 258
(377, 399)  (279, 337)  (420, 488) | -0.2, 274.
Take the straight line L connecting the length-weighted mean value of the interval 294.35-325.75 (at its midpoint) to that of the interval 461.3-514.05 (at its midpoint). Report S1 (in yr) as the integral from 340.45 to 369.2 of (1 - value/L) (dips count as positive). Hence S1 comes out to -2.3 yr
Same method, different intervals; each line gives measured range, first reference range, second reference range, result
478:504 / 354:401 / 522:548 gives 2.5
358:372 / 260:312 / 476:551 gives -1.2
